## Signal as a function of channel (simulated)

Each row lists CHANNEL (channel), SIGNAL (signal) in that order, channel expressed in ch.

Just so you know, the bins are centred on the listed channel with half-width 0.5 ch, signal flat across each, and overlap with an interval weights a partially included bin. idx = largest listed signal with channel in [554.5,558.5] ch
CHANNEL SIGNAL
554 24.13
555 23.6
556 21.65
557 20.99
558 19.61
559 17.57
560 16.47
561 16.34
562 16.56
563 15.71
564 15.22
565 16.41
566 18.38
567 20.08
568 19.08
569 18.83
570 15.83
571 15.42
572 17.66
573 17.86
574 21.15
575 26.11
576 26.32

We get 23.6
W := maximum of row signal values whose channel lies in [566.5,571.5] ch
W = 20.08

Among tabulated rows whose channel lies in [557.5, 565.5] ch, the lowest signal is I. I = 15.22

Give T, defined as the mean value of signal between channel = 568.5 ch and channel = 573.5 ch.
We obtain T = 17.1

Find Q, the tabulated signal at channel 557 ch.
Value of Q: 20.99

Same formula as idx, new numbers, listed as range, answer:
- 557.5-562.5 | 19.61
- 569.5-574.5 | 21.15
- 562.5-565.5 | 16.41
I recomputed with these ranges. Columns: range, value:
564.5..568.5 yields 16.41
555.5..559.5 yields 17.57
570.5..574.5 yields 15.42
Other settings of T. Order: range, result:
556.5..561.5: 18.2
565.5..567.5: 19.2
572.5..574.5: 19.5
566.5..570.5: 18.5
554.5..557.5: 22.1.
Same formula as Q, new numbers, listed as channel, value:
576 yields 26.32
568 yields 19.08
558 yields 19.61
